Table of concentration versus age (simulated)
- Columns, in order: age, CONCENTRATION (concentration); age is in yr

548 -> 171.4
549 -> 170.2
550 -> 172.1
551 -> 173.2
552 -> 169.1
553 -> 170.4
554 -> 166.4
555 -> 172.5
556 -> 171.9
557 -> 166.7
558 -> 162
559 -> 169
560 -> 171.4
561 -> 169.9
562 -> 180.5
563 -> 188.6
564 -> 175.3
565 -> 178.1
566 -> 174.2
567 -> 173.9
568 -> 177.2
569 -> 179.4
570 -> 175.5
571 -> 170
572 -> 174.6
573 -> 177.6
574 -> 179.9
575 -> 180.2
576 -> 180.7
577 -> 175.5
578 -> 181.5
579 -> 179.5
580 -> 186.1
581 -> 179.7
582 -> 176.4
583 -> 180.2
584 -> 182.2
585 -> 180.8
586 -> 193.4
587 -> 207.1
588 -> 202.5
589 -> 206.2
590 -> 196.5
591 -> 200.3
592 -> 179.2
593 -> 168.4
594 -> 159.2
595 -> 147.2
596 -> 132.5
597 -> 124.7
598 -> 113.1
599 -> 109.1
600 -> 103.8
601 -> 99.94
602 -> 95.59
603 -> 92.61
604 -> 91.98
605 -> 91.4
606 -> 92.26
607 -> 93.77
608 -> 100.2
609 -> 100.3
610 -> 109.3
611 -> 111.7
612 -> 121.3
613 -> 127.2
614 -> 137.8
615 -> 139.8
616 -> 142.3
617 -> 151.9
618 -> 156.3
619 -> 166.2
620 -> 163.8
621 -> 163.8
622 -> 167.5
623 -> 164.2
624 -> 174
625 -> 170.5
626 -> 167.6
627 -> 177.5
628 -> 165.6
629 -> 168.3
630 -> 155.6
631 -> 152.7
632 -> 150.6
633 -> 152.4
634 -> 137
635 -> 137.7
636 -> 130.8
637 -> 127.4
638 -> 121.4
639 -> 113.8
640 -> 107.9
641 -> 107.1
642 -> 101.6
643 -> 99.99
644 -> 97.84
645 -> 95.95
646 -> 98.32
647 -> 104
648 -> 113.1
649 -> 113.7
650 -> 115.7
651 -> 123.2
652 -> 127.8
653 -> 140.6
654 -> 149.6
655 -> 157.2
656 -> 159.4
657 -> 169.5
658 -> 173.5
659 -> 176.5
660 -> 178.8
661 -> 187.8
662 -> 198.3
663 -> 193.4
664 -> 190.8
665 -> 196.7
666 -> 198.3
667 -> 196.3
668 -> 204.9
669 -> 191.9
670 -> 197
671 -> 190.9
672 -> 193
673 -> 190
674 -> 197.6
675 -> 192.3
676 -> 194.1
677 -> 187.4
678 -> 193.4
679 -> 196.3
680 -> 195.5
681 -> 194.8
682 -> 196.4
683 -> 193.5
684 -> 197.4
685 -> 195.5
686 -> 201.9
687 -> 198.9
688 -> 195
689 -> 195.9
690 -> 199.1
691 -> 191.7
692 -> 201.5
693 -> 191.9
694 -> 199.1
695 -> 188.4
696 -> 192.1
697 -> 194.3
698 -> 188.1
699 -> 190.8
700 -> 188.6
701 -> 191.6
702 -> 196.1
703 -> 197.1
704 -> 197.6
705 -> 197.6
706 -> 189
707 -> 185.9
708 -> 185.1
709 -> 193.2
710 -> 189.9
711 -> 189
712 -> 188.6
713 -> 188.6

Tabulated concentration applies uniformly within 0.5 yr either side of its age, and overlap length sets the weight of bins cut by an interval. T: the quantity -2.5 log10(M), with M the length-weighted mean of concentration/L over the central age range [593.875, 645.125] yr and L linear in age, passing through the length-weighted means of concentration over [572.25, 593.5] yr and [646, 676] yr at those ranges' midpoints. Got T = 0.33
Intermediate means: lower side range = 185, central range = 131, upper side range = 169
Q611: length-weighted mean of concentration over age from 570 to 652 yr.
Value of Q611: 144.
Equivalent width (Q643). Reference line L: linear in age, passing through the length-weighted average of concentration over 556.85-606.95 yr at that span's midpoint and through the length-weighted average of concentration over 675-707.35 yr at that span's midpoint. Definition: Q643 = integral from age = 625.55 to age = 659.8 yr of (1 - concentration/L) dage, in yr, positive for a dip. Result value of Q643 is 8.5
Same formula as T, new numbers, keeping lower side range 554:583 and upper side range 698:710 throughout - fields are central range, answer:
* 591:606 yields 0.40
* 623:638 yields 0.19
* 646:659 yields 0.33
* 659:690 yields -0.03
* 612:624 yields 0.19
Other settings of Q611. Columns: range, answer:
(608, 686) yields 157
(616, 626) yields 163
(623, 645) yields 139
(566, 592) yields 184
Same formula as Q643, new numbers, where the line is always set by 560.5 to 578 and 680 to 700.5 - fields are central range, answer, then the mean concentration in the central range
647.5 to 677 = 2.8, 173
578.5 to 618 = 8.1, 144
